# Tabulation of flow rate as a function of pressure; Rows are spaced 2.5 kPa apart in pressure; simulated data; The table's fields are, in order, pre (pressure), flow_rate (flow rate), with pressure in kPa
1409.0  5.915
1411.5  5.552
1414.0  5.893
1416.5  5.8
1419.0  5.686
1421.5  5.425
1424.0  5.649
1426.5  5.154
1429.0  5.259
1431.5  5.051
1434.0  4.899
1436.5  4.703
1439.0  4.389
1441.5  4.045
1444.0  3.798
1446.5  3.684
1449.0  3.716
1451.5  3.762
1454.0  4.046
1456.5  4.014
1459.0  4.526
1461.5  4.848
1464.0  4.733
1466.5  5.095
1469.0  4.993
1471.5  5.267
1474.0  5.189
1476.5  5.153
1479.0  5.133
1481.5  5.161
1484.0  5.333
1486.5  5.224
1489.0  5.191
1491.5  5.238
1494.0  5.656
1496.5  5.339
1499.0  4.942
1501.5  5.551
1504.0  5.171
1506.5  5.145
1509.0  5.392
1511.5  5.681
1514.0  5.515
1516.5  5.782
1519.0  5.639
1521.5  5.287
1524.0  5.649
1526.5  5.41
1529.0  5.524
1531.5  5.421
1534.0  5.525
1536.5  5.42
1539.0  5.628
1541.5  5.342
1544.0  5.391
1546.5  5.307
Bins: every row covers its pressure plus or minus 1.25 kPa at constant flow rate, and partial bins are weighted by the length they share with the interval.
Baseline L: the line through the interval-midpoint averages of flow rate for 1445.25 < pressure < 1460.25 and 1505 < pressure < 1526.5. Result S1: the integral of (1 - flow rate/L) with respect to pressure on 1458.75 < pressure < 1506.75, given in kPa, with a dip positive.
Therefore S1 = -4.9 kPa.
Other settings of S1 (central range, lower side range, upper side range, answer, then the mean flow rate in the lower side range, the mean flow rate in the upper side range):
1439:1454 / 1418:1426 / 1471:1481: 4.20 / 5.54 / 5.18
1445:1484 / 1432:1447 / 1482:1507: 1.09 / 4.32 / 5.28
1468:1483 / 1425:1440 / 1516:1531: 0.17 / 4.93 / 5.53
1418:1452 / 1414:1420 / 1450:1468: 3.62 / 5.78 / 4.43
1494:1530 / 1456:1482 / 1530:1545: -1.19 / 4.94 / 5.46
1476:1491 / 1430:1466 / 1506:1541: -1.00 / 4.32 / 5.51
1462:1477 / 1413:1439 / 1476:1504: 0.62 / 5.3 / 5.26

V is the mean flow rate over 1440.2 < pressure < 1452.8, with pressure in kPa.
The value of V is 3.8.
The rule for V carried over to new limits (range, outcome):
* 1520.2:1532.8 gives 5.46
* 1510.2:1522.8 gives 5.58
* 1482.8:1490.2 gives 5.25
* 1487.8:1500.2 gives 5.27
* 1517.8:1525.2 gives 5.52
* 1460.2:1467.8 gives 4.89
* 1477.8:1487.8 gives 5.21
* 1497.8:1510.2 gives 5.24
